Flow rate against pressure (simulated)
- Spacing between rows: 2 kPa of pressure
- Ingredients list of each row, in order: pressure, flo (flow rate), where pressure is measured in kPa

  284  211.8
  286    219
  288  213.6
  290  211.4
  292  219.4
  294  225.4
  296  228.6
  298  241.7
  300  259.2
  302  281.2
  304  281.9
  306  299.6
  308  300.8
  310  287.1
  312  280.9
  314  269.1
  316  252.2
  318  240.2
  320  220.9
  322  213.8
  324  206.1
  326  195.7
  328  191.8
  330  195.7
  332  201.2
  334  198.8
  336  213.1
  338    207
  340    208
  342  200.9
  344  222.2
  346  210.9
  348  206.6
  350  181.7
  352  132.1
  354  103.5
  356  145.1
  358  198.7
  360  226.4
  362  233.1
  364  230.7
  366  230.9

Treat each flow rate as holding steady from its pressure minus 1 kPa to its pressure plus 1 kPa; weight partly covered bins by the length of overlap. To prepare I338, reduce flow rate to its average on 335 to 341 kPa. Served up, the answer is 209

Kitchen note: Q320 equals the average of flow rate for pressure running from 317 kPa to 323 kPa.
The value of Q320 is 225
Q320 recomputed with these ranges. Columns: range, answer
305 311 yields 296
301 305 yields 282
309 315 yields 279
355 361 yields 190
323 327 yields 201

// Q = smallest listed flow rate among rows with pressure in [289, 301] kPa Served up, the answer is 211.4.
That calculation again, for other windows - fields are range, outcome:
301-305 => 281.2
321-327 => 195.7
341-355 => 103.5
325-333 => 191.8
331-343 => 198.8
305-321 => 220.9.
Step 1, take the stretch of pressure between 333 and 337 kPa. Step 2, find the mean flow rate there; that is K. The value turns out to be 206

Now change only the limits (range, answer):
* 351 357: 127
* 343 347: 217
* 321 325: 210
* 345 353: 183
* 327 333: 196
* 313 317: 261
